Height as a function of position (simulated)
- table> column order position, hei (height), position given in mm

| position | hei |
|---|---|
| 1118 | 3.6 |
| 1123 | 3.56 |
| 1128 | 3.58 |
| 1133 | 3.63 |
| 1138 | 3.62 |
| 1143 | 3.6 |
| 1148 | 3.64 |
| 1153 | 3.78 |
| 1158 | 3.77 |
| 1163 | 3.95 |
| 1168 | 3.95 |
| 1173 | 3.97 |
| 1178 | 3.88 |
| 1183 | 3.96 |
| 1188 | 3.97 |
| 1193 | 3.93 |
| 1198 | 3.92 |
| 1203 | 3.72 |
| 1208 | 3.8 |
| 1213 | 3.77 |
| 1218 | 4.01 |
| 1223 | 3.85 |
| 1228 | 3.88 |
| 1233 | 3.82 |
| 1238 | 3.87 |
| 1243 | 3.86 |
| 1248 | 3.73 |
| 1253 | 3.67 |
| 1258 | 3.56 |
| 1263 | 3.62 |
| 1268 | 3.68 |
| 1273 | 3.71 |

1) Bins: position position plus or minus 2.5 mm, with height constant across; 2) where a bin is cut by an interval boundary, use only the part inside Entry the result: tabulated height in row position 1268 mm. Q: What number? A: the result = 3.68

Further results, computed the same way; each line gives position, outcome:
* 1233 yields 3.82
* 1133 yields 3.63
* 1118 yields 3.6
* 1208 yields 3.8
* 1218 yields 4.01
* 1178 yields 3.88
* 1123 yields 3.56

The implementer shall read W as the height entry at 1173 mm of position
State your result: 3.97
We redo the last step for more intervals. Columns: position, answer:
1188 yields 3.97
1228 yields 3.88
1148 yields 3.64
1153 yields 3.78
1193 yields 3.93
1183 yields 3.96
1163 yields 3.95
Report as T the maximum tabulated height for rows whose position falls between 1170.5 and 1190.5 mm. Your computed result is 3.97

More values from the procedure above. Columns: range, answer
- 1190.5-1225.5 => 4.01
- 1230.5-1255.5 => 3.87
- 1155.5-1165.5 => 3.95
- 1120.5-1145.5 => 3.63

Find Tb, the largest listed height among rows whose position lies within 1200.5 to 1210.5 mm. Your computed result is 3.8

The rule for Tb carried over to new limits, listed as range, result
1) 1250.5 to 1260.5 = 3.67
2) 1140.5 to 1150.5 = 3.64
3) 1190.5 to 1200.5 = 3.93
